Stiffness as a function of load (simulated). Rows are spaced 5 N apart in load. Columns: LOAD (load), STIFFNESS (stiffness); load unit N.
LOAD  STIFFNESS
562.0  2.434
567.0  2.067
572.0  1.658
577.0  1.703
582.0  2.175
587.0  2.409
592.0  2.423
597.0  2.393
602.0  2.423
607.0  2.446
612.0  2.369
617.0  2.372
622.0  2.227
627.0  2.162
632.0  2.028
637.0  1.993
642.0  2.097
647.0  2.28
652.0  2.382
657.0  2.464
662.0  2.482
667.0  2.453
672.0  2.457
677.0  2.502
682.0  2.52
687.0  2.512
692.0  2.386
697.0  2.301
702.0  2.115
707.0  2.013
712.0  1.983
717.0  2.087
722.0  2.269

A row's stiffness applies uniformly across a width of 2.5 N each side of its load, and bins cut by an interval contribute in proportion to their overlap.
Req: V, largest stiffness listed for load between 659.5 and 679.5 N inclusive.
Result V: 2.502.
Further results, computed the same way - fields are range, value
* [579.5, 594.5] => 2.423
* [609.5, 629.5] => 2.372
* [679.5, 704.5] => 2.52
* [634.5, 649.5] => 2.28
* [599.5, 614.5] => 2.446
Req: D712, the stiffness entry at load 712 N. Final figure 1.983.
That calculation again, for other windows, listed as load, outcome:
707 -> 2.013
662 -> 2.482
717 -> 2.087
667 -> 2.453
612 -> 2.369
